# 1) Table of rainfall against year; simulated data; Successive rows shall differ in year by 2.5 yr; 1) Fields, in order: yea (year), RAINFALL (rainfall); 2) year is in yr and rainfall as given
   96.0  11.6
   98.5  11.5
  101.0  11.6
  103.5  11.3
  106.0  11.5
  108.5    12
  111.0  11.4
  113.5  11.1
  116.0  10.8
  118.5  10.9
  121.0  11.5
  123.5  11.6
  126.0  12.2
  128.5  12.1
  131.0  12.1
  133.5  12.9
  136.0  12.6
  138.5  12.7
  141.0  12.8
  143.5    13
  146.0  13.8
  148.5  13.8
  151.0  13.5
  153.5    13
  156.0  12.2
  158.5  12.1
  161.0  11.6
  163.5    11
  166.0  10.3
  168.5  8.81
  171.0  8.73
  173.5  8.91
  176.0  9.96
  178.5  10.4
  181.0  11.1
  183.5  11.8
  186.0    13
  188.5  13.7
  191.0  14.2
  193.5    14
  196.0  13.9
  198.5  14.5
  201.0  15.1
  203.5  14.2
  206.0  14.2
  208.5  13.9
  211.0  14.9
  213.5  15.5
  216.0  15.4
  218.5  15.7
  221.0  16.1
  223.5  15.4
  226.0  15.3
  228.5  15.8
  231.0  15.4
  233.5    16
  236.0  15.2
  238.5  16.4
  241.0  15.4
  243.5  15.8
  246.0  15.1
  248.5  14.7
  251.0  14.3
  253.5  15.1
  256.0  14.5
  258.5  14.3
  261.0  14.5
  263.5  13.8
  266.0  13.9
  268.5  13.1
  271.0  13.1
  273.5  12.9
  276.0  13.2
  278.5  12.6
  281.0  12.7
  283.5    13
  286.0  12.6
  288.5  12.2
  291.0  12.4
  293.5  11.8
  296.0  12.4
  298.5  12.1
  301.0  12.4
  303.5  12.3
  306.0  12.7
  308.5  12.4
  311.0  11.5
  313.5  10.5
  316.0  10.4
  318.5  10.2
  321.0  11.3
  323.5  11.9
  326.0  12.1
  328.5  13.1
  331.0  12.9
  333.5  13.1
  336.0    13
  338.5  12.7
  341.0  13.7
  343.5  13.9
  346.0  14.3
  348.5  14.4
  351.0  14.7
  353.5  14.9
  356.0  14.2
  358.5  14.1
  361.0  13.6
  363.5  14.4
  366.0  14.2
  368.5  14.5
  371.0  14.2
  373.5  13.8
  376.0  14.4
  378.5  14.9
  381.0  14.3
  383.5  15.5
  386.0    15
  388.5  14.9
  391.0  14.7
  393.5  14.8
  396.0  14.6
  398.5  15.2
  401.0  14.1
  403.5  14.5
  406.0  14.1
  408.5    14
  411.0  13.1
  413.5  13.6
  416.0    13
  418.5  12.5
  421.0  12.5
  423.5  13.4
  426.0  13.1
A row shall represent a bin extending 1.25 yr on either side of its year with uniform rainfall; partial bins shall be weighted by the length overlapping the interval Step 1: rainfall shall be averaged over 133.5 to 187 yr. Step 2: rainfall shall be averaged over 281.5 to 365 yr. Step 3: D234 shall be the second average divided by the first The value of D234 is 1.09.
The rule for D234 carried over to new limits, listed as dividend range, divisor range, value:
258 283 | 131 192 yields 1.12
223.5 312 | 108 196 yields 1.16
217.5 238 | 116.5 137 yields 1.31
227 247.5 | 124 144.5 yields 1.25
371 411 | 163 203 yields 1.22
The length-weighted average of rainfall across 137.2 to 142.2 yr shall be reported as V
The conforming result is 12.7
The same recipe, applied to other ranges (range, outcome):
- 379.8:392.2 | 14.9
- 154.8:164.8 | 11.7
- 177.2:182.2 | 10.7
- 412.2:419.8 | 13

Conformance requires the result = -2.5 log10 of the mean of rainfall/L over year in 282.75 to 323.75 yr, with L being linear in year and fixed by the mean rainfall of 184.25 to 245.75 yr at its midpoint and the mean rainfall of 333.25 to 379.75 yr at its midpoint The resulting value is 0.21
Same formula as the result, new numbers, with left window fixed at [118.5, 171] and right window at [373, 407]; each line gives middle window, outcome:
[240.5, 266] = -0.12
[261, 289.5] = 0.03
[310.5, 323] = 0.27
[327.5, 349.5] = 0.05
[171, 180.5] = 0.26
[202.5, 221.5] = -0.17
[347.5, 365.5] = 0.00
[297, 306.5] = 0.11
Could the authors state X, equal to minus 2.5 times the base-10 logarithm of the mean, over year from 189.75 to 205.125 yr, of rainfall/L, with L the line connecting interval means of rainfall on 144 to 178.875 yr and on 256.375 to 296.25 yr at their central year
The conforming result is -0.20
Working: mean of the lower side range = 11.4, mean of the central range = 14.3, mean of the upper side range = 13.1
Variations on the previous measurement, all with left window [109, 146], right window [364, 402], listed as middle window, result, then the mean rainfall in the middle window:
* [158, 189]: 0.161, 10.8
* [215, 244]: -0.197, 15.7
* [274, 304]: 0.097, 12.5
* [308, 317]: 0.242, 11.1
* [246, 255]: -0.114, 14.8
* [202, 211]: -0.113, 14.2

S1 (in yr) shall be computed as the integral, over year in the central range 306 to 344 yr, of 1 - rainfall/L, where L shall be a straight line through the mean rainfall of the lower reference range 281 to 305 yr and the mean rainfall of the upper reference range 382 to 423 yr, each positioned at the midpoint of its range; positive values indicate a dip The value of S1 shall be 2.2 yr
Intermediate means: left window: 12.4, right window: 14.1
